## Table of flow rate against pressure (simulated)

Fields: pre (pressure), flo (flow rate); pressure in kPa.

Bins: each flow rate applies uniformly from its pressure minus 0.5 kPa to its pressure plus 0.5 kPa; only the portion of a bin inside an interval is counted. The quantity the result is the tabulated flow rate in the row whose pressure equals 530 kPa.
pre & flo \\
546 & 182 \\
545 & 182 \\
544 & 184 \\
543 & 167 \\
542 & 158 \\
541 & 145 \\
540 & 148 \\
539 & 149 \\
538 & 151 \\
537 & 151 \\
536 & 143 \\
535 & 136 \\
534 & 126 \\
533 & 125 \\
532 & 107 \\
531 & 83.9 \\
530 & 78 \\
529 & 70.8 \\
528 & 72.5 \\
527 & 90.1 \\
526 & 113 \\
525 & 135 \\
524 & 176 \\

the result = 78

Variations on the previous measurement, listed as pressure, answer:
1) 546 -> 182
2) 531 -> 83.9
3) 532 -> 107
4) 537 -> 151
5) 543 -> 167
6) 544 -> 184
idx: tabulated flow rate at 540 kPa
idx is 148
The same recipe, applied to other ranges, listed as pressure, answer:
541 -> 145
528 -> 72.5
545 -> 182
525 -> 135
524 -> 176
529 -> 70.8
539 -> 149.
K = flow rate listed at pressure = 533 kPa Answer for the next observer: 125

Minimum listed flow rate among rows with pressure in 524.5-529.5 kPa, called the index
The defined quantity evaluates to 70.8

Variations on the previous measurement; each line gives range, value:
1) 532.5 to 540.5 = 125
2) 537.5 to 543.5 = 145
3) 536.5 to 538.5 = 151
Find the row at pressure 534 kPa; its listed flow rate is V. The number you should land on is 126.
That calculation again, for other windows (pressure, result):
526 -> 113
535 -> 136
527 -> 90.1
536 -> 143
